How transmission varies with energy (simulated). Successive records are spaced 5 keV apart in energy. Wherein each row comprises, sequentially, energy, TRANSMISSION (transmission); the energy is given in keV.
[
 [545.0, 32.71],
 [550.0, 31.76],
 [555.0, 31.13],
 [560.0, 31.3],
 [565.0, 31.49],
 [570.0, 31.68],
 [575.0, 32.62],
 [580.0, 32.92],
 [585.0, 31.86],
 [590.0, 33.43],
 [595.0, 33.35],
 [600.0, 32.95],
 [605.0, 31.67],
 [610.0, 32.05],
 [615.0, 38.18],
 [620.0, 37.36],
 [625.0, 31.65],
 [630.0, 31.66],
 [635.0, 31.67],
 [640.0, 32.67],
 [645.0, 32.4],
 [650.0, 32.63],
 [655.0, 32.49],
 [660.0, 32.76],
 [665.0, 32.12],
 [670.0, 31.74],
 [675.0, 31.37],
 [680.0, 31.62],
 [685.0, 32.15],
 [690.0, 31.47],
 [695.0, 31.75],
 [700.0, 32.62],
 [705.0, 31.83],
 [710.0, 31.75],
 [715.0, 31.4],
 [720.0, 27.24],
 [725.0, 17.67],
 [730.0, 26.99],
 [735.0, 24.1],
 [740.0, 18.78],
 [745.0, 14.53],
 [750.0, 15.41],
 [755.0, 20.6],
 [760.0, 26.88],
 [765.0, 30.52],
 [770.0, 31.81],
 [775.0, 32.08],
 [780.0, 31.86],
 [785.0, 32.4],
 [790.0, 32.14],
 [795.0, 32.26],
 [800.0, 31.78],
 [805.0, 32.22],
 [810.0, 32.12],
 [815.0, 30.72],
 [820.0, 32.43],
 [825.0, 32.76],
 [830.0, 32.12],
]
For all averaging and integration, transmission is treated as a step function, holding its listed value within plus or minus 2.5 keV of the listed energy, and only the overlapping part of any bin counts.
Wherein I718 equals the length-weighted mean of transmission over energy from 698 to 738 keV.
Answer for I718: 27.8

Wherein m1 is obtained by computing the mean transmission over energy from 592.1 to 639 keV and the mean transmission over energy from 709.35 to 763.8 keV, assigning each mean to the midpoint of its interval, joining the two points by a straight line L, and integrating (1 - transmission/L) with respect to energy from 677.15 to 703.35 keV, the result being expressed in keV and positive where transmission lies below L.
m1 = -4.8 keV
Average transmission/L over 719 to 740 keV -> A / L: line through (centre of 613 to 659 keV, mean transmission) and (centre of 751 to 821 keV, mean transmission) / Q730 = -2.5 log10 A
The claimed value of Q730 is 0.33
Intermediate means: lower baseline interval 33.3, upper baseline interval 30.3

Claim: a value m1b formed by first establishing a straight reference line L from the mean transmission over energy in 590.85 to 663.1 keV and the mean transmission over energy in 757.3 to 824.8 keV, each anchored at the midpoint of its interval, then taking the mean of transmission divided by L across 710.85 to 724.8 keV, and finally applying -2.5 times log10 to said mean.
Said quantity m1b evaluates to 0.16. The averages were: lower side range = 33.1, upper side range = 31.5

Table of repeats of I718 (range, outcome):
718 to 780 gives 24.2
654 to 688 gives 32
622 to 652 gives 32.2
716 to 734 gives 24.6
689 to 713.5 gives 31.9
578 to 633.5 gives 33.3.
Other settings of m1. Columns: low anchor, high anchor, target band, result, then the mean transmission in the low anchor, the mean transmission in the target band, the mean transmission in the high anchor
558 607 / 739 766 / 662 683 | -4.5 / 32.3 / 31.7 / 20.7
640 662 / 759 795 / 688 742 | 7.0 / 32.6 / 27.8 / 31.4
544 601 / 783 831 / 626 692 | 0.3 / 32.2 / 32.1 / 32.1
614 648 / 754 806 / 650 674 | 0.4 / 33.4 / 32.3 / 30.6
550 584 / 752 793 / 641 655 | -0.7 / 31.8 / 32.5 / 29.6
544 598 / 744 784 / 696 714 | -2.6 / 32.2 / 32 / 26.1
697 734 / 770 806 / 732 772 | 10.0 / 28.4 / 22.8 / 32.1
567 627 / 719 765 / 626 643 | -0.9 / 33.3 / 32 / 21.7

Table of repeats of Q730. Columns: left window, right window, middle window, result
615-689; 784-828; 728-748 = 0.48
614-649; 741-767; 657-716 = -0.15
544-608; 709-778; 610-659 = -0.13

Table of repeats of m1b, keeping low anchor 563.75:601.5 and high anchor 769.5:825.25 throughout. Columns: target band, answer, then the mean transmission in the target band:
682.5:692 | 0.016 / 31.8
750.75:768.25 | 0.264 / 25.2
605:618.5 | -0.070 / 34.6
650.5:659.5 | -0.007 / 32.6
